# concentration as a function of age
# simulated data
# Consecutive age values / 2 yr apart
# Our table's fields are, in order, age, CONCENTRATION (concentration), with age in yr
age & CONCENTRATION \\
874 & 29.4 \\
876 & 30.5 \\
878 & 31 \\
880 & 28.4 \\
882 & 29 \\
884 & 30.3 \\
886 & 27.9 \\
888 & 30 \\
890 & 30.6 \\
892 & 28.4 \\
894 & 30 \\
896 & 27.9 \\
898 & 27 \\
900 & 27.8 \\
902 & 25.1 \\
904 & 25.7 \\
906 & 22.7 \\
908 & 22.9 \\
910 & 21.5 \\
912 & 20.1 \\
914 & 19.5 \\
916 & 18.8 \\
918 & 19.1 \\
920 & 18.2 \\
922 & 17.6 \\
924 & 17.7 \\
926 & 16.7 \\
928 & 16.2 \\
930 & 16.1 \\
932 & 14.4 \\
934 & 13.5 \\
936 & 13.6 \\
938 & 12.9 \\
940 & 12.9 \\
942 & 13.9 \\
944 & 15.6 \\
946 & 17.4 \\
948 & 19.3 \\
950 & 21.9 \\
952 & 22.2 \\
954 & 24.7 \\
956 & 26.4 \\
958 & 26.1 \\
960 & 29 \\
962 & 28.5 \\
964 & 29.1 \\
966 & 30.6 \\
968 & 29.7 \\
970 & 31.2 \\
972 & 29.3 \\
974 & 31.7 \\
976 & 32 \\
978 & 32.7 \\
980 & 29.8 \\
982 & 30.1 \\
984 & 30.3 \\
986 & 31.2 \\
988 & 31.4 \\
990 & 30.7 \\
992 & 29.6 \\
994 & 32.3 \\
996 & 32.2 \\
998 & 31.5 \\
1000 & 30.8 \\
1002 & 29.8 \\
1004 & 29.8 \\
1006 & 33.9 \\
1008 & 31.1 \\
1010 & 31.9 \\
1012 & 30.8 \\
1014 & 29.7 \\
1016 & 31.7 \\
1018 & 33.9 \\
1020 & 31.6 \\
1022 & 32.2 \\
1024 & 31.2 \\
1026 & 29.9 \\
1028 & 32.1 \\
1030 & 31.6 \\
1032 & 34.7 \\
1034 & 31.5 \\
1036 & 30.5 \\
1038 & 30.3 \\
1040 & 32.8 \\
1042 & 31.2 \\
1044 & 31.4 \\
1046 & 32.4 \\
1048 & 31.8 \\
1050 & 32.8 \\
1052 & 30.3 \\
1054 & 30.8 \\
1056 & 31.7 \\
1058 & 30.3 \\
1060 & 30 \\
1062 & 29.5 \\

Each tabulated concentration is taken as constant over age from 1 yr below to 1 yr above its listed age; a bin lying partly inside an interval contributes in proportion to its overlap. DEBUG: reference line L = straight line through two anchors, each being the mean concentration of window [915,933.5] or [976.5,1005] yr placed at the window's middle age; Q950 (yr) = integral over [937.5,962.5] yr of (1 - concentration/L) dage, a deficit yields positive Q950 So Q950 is 2.1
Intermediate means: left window 17.1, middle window 20.8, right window 30.9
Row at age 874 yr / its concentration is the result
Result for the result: 29.4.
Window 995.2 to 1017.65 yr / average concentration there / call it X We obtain 31.3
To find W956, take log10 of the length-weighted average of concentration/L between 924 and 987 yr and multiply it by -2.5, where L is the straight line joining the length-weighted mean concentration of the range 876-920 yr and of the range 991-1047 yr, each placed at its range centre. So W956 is 0.22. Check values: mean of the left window 25.8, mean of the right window 31.5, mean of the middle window 23.4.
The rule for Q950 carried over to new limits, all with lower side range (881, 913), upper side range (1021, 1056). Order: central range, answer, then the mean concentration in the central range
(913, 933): 7.4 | 17.4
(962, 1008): -1.7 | 30.8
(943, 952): 3.0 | 19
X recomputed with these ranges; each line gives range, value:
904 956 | 18.3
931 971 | 21.6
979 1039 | 31.3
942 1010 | 28.4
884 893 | 29.3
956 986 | 29.9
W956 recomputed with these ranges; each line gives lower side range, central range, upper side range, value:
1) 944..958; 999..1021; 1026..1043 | -0.09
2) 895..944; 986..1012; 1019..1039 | -0.11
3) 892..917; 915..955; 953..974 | 0.47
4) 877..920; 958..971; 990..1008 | 0.00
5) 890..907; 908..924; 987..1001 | 0.39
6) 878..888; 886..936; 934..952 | 0.07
